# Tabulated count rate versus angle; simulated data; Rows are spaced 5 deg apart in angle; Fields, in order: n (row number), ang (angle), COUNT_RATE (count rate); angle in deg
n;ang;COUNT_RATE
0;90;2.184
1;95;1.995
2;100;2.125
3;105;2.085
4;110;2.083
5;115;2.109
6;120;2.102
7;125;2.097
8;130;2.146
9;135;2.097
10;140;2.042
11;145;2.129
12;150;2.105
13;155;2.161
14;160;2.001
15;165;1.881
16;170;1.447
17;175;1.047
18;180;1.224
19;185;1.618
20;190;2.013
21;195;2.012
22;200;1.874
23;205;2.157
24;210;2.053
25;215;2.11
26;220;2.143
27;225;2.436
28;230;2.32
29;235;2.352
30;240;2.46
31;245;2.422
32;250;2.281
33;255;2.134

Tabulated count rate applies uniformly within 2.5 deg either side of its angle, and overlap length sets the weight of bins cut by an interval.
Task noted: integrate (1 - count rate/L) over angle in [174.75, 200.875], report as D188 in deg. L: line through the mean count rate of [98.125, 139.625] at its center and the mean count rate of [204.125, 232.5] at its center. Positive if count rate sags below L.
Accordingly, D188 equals 6.1 deg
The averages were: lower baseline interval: 2.1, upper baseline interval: 2.21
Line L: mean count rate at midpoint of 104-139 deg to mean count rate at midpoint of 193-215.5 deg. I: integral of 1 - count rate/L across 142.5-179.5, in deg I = 5.0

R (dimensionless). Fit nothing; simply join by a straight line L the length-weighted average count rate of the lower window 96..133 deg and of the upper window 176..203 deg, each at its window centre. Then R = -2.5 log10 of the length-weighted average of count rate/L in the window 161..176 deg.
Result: 0.177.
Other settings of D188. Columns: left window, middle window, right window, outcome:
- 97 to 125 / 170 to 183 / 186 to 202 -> 5.0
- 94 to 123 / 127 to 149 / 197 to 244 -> 0.2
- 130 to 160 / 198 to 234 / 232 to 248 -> 2.5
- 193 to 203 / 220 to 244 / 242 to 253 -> -1.6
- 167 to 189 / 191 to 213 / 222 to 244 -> -2.5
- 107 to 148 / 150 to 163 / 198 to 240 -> 0.3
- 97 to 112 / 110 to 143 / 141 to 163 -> -0.1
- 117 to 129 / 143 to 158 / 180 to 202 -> -1.1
